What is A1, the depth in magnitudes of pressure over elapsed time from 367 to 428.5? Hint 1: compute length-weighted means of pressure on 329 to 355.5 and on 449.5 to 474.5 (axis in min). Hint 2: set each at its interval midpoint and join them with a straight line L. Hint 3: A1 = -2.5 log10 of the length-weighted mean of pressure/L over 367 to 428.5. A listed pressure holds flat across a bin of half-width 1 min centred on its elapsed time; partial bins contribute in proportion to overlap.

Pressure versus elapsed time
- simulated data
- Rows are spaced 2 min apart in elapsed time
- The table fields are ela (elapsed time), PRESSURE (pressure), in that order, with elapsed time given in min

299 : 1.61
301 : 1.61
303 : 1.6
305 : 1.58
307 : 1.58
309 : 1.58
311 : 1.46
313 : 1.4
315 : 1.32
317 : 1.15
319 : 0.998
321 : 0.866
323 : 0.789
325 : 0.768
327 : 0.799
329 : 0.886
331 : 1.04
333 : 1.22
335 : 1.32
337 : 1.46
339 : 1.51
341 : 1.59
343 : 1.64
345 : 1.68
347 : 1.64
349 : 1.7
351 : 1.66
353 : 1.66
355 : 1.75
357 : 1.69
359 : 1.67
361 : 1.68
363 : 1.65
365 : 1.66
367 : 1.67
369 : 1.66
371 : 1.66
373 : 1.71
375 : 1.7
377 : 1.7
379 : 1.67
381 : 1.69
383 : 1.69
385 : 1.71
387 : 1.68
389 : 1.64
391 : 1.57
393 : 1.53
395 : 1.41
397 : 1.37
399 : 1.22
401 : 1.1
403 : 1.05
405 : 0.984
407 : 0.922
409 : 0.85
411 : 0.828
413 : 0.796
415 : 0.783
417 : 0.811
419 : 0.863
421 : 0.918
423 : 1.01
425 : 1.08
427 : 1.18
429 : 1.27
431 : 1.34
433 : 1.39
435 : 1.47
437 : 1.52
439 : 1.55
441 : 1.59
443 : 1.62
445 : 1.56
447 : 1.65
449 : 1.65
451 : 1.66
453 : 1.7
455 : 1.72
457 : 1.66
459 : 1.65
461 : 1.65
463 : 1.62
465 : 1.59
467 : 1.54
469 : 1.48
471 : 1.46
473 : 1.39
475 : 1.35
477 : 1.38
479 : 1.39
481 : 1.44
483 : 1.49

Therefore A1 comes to 0.18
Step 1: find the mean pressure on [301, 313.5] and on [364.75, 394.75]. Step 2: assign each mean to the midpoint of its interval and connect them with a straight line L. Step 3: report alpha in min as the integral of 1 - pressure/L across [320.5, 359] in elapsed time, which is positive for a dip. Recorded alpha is 5.6 min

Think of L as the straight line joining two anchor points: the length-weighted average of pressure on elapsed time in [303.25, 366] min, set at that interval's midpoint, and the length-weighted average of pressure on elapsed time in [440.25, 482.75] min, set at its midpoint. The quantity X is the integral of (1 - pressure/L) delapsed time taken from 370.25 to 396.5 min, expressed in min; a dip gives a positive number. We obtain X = -3.16 min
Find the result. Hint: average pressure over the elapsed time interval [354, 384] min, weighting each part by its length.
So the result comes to 1.68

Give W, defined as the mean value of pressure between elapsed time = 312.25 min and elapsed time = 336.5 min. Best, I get 1.05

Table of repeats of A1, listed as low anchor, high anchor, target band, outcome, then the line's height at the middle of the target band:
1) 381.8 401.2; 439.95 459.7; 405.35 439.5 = 0.41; 1.58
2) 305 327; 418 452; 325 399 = -0.22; 1.26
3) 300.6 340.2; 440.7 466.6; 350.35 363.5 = -0.24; 1.35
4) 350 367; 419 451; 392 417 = 0.38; 1.5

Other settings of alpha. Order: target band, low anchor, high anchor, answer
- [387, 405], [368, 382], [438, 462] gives 3.38 min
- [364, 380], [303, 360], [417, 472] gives -3.17 min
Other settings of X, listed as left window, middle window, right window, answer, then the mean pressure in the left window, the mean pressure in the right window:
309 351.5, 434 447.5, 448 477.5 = -0.36 min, 1.28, 1.57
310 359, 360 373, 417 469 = -2.80 min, 1.34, 1.45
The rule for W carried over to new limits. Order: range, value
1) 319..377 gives 1.45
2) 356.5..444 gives 1.37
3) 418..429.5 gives 1.04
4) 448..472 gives 1.61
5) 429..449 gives 1.52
